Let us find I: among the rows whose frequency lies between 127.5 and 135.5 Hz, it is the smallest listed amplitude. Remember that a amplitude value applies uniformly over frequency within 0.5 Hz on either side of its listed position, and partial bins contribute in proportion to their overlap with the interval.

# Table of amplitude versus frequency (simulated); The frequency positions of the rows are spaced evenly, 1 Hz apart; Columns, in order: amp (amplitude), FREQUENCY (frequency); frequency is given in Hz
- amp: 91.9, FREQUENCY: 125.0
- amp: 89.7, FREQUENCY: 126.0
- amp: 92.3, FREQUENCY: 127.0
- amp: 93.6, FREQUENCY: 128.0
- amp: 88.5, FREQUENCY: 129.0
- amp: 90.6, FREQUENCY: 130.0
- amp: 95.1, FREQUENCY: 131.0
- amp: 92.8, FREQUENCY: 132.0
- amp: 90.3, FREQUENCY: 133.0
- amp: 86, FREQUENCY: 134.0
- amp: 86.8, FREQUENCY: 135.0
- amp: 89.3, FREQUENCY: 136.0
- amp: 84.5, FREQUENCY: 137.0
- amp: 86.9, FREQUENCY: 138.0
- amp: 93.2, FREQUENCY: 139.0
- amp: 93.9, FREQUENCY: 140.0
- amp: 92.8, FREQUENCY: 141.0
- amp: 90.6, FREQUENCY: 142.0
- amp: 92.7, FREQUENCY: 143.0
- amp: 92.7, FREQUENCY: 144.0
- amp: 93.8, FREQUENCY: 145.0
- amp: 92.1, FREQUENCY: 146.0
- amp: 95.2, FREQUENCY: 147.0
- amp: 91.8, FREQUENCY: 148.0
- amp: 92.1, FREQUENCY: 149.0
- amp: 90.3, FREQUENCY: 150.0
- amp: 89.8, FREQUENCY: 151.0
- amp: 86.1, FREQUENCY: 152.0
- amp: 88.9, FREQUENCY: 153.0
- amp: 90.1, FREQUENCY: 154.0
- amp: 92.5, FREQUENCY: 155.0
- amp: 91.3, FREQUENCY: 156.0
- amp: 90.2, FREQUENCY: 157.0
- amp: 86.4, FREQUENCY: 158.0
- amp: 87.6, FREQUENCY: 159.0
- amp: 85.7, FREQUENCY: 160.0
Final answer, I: 86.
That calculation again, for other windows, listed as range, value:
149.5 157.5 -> 86.1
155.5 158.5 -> 86.4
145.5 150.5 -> 90.3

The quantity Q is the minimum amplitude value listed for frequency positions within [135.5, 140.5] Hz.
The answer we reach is 84.5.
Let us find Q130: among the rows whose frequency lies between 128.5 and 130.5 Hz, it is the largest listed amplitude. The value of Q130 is 90.6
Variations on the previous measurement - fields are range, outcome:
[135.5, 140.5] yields 93.9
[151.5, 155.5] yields 92.5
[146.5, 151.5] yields 95.2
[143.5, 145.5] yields 93.8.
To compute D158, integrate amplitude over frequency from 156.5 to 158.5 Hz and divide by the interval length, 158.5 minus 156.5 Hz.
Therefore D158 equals 88.3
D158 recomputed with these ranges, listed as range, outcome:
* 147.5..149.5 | 91.9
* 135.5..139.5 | 88.5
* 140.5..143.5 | 92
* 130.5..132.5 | 93.9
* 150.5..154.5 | 88.7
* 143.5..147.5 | 93.4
